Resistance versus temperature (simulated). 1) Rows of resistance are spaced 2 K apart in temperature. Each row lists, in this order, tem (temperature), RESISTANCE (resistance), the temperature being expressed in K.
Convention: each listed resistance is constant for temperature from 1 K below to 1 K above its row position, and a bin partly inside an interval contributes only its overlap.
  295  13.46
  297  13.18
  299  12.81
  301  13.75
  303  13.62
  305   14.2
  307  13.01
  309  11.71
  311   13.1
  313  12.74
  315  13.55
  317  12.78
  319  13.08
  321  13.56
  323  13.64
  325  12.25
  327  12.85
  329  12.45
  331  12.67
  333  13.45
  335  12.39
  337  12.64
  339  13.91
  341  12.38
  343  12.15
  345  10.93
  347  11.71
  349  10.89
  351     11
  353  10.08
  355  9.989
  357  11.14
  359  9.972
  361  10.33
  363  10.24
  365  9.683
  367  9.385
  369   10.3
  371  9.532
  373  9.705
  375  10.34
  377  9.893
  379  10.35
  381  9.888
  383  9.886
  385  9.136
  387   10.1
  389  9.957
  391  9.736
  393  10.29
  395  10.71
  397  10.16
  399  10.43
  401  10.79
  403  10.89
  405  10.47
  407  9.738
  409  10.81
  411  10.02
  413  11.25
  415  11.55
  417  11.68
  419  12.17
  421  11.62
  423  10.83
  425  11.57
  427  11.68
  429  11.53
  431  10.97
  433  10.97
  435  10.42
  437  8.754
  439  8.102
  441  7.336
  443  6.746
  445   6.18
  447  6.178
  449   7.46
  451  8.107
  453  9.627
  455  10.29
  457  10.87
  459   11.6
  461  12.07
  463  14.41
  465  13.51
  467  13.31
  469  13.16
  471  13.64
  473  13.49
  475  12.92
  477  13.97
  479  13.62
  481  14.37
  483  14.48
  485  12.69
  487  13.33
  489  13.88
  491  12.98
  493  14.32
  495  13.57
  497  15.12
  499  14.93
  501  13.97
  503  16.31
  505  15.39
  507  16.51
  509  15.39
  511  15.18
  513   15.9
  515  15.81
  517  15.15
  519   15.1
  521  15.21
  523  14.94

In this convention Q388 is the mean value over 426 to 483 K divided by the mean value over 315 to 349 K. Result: 0.87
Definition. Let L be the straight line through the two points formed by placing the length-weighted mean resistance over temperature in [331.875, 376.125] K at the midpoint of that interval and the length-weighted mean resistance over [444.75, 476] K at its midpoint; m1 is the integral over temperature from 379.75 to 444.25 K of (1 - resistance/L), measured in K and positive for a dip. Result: 4.6 K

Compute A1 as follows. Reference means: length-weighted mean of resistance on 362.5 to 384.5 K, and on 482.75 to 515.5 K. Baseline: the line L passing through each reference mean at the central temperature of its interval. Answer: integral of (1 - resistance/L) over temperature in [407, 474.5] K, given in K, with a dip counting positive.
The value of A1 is 9.63 K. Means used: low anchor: 9.9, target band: 10.7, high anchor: 14.7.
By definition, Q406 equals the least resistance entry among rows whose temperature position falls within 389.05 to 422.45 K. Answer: 9.736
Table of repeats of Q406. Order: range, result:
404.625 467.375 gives 6.178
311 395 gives 9.136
